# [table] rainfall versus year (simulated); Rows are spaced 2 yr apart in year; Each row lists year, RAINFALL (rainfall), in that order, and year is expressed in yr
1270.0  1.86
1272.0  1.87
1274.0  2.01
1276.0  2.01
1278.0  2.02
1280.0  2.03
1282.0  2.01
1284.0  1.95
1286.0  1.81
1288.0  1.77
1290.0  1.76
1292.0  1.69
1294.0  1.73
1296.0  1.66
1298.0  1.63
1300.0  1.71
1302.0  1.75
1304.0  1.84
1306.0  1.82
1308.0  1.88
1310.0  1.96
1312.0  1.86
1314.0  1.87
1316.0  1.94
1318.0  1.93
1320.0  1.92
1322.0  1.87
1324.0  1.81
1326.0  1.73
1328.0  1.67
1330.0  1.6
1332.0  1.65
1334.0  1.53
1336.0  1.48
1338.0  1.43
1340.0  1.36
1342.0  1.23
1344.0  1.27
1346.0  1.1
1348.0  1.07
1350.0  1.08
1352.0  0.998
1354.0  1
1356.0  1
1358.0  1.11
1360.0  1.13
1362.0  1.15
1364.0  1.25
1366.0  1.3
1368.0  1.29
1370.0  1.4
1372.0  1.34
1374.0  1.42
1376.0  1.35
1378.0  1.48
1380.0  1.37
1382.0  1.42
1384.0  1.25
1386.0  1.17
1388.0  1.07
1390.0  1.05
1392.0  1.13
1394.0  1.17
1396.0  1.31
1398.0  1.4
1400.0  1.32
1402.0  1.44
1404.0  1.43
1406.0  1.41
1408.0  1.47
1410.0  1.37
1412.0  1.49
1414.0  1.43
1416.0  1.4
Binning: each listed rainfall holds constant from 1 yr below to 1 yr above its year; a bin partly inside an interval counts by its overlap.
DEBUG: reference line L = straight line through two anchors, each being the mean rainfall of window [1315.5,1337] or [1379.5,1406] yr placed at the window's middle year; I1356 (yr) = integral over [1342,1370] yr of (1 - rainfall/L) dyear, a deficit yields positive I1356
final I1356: 6.9 yr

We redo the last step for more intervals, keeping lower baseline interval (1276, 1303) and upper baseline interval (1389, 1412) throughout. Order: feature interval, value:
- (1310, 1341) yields -1.1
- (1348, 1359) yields 3.5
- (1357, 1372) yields 2.5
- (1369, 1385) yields 0.6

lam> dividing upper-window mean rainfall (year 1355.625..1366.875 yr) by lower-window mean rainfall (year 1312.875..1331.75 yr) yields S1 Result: 0.64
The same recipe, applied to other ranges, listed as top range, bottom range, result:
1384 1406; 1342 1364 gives 1.14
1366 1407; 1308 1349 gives 0.81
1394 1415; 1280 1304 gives 0.78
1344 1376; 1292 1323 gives 0.65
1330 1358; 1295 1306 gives 0.73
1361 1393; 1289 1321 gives 0.71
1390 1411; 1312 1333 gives 0.74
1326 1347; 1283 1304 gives 0.83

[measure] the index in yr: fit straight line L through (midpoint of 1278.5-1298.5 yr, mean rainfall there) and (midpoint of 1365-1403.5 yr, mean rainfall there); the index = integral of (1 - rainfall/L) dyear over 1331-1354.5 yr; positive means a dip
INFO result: 3.9 yr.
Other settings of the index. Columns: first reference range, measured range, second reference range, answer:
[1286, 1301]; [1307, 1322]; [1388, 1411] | -2.5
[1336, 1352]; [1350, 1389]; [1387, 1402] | -0.3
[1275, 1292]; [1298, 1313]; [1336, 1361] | -1.5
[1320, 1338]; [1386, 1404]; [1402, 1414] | 2.8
